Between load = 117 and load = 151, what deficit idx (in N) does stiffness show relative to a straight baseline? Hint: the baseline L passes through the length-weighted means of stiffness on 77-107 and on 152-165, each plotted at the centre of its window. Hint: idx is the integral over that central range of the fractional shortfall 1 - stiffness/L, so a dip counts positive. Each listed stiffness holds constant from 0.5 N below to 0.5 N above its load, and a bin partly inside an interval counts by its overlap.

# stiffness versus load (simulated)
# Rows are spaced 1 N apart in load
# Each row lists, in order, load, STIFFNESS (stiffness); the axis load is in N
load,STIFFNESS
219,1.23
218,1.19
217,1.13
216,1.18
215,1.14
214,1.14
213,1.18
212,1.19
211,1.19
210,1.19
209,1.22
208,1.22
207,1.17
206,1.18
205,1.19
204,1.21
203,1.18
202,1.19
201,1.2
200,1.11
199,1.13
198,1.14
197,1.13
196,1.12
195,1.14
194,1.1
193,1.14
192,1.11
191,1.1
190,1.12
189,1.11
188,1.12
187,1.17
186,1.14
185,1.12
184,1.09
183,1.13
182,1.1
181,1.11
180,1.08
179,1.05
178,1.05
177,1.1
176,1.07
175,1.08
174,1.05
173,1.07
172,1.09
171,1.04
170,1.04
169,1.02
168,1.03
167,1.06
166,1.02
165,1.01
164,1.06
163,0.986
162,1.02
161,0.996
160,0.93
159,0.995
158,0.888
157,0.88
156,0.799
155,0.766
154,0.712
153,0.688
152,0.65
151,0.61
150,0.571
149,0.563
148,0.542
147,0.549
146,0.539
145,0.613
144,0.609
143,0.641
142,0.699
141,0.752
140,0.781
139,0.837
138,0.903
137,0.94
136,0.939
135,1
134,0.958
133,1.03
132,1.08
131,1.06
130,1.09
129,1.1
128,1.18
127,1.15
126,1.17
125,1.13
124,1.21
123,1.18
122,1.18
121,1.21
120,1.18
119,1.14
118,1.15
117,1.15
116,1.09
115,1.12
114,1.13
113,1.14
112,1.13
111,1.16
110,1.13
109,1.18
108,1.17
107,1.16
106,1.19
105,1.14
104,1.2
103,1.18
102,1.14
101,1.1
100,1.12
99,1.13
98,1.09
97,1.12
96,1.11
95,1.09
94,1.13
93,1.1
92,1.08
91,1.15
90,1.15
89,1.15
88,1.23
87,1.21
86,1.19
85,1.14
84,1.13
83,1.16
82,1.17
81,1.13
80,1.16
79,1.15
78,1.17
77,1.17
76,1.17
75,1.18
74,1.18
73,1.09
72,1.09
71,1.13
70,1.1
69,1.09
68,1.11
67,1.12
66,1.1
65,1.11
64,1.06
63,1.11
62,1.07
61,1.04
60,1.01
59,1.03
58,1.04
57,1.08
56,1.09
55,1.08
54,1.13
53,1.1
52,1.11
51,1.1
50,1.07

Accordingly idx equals 2.2 N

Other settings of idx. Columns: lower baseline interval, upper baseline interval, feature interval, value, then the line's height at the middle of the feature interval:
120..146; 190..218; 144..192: 5.62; 1.07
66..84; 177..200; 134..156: 7.95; 1.12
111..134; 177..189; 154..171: 2.31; 1.11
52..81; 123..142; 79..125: -4.05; 1.06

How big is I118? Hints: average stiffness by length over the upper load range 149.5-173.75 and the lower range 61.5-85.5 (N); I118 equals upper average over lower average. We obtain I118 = 0.81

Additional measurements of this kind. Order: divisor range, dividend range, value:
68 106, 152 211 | 0.93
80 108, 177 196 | 0.97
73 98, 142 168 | 0.69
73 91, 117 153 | 0.78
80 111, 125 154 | 0.73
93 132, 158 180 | 0.91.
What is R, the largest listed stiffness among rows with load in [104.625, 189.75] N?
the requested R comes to 1.21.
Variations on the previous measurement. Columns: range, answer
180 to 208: 1.22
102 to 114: 1.2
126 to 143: 1.18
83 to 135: 1.23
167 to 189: 1.17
